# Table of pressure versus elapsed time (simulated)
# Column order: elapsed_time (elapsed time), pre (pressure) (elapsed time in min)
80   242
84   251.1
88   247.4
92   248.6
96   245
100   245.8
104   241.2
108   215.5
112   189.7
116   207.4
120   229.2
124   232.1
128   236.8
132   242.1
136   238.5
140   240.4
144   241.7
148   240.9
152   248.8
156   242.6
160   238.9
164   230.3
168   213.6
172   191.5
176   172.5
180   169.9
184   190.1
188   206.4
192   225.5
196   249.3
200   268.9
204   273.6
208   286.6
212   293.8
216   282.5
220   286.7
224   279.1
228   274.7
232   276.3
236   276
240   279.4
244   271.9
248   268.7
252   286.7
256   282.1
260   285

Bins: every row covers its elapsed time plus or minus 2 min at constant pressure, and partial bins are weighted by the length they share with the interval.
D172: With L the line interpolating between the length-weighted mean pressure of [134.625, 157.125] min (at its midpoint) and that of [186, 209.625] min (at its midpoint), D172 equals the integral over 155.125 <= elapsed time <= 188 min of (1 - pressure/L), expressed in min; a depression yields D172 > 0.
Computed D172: 5.5 min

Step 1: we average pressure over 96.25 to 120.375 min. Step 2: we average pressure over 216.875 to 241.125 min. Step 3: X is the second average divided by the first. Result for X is 1.3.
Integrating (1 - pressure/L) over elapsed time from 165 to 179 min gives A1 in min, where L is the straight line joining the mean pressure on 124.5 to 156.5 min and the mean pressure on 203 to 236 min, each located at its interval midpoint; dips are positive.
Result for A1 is 3.4 min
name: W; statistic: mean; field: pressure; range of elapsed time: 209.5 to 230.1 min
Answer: 283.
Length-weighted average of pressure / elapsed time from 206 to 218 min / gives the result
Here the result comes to 288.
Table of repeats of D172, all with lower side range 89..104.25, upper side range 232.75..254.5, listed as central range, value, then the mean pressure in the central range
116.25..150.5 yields 2.3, 236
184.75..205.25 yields 2.0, 240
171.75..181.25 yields 3.1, 176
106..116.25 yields 1.9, 204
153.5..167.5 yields 1.3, 235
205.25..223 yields -1.0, 286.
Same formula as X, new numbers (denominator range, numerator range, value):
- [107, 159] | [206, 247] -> 1.21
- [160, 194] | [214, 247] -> 1.37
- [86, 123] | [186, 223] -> 1.15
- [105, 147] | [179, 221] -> 1.09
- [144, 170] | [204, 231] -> 1.20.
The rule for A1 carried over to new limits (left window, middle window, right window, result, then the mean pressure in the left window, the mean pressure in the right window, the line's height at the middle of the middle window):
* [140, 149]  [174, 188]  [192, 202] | 3.8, 241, 252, 249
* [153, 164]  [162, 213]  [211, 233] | 6.4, 240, 282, 259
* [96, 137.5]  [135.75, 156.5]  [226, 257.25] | -0.2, 229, 277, 240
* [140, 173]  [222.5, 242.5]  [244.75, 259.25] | -0.5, 233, 279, 270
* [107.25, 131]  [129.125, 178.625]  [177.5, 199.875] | -2.7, 220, 213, 216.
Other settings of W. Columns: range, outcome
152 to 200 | 216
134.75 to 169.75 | 237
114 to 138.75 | 231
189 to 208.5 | 256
